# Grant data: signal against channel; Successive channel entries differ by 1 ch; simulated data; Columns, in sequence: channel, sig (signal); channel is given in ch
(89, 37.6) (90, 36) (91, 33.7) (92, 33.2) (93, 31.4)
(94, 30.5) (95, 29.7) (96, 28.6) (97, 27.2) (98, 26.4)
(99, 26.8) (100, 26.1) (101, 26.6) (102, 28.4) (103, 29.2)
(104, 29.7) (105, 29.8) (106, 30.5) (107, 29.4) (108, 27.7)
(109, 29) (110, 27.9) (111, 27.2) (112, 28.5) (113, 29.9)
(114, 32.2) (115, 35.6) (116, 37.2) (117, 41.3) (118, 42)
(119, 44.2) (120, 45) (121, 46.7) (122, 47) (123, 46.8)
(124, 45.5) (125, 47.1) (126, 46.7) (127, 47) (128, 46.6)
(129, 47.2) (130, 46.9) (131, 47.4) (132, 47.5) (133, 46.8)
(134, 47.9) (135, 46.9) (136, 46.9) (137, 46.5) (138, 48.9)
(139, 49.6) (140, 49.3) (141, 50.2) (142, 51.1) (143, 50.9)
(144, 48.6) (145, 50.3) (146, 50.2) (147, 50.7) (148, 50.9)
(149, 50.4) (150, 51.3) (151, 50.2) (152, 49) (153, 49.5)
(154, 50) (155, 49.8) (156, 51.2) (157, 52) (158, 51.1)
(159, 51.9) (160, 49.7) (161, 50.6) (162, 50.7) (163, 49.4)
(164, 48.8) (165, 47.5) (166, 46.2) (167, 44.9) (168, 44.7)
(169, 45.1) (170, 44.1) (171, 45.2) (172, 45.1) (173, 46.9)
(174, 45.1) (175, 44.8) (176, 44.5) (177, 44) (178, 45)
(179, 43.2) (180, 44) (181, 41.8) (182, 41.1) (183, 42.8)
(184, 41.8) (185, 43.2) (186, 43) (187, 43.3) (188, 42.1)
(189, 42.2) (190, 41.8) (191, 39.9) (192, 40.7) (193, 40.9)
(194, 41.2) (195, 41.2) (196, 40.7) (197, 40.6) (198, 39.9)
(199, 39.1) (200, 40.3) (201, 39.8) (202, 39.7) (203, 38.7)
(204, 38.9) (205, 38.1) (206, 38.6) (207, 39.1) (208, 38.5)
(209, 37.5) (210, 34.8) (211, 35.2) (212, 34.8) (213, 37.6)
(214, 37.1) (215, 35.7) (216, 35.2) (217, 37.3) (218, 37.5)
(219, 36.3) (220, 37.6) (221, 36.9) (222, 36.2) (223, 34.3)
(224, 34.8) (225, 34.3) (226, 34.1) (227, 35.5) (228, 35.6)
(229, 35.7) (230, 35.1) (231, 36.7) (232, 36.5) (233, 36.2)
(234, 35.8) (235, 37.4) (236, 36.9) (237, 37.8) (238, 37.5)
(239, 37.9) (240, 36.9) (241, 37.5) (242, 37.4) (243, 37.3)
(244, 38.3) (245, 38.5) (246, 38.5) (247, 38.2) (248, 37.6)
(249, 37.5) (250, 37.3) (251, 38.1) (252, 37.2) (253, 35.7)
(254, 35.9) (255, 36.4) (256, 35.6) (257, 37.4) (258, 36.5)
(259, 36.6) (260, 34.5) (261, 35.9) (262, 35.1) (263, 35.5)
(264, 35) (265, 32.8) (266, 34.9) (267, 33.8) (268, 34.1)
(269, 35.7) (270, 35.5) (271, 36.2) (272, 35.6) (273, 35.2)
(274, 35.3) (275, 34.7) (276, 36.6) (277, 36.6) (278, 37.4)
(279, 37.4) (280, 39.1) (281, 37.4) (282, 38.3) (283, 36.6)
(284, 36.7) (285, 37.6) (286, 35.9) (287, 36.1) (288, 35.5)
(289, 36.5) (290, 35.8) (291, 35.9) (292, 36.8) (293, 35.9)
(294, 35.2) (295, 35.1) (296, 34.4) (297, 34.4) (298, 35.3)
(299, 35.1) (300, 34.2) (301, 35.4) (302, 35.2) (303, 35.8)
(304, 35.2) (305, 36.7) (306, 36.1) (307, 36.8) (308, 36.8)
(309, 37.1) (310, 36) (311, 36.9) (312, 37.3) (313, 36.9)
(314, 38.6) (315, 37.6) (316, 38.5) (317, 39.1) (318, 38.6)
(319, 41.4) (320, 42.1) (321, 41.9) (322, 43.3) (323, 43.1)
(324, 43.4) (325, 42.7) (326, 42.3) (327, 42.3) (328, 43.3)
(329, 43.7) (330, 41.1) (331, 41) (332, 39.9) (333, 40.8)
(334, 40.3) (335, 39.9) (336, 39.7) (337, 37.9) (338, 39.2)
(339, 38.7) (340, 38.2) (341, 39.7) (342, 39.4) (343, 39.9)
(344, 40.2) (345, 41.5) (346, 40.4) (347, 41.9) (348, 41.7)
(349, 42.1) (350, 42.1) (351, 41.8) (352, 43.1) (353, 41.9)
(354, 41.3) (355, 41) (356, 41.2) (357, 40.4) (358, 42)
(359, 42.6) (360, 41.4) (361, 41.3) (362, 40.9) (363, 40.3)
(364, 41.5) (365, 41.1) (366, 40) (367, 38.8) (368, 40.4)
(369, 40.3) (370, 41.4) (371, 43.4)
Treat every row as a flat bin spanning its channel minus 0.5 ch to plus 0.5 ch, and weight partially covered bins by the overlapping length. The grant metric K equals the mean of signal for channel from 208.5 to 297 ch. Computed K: 36.3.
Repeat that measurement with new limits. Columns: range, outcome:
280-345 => 38.3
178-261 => 38.2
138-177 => 48.7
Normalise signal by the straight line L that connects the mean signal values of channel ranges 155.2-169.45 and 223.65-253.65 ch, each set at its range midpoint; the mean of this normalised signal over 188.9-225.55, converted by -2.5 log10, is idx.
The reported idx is 0.10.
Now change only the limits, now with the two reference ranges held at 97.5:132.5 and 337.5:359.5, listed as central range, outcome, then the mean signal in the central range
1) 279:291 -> 0.085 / 36.8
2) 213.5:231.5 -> 0.084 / 35.9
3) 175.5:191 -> -0.127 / 42.8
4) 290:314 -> 0.121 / 35.9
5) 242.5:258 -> 0.056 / 37.3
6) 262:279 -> 0.123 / 35.4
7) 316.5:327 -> -0.036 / 41.8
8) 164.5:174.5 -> -0.199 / 45.5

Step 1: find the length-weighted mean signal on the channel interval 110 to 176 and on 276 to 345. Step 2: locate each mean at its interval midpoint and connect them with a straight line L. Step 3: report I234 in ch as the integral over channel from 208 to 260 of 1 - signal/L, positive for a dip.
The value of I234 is 6.56 ch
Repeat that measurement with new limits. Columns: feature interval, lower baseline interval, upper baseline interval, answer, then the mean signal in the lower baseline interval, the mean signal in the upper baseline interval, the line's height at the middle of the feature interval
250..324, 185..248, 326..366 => 5.5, 38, 40.9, 39.6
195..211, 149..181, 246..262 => 1.5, 47.6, 36.7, 42.9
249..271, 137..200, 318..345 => 3.8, 46.1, 40.9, 43.2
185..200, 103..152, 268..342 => 0.0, 43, 37.9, 41.1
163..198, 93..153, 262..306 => -4.1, 40.6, 35.8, 38.9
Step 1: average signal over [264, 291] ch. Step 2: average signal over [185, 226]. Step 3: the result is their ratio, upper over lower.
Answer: 0.9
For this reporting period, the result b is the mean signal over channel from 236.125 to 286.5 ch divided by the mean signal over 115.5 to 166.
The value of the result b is 0.76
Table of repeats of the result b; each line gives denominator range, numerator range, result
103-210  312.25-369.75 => 0.94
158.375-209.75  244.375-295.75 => 0.84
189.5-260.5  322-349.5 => 1.09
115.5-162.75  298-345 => 0.81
